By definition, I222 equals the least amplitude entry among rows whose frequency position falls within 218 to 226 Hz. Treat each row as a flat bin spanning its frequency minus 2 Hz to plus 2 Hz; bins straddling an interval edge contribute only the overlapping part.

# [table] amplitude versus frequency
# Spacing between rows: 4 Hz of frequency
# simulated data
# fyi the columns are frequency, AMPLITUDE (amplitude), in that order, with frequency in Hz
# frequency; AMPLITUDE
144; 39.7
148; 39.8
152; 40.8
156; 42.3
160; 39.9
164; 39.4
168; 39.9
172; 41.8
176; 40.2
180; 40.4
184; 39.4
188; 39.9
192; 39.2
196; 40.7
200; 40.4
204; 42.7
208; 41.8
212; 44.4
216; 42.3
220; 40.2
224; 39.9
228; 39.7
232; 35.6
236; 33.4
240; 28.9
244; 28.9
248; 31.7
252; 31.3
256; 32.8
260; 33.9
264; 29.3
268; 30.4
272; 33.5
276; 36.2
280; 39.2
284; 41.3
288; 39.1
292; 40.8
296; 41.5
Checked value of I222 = 39.9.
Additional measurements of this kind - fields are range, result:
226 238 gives 33.4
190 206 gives 39.2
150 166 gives 39.4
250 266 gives 29.3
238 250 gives 28.9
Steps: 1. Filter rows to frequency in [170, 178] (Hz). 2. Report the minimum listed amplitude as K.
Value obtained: 40.2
